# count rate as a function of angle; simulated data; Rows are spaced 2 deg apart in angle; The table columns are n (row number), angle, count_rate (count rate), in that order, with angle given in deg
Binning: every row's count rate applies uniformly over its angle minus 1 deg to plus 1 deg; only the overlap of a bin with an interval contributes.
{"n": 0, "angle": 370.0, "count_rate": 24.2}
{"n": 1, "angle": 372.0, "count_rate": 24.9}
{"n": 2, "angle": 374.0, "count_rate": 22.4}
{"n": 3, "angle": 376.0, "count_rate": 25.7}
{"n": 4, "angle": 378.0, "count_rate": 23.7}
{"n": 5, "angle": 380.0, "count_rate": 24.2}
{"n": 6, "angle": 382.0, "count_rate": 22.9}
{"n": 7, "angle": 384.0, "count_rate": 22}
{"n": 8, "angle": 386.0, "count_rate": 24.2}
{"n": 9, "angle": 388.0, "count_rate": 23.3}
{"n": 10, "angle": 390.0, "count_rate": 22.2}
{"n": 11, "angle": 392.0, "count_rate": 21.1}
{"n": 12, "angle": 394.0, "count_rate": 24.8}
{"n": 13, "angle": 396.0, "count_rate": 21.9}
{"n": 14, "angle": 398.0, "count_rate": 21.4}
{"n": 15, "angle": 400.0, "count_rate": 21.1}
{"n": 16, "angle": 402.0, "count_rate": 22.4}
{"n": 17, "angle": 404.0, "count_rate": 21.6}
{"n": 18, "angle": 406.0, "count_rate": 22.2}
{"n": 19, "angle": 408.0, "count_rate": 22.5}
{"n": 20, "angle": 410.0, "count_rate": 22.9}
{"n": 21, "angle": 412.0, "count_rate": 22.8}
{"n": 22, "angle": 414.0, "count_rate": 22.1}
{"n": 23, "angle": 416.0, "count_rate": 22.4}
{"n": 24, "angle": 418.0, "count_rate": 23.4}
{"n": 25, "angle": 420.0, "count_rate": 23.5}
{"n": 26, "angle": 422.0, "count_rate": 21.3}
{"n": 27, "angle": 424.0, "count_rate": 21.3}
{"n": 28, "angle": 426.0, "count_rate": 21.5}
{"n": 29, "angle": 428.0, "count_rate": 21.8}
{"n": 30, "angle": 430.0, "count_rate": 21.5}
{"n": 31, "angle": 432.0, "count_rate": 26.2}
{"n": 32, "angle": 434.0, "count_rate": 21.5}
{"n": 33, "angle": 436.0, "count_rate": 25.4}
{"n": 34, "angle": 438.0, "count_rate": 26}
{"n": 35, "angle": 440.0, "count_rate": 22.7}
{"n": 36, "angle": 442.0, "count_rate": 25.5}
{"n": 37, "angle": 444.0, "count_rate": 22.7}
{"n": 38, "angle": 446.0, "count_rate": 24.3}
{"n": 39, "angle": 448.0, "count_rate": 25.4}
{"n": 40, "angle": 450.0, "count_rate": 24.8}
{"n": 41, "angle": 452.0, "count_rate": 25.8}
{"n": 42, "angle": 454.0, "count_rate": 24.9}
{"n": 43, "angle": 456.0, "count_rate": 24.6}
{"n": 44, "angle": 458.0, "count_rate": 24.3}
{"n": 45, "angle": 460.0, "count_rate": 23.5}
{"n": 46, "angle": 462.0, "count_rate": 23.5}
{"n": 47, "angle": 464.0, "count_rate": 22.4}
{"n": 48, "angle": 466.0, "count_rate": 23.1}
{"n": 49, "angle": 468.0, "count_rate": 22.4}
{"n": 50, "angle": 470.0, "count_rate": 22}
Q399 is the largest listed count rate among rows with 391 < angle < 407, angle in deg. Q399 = 24.8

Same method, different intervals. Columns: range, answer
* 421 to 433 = 26.2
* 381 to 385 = 22.9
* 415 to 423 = 23.5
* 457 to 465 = 24.3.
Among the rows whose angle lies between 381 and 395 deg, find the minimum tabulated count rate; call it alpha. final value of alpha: 21.1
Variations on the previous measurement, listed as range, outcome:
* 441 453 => 22.7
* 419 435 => 21.3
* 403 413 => 21.6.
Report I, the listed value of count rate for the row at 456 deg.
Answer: 24.6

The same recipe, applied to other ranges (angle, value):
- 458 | 24.3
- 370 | 24.2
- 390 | 22.2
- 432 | 26.2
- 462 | 23.5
